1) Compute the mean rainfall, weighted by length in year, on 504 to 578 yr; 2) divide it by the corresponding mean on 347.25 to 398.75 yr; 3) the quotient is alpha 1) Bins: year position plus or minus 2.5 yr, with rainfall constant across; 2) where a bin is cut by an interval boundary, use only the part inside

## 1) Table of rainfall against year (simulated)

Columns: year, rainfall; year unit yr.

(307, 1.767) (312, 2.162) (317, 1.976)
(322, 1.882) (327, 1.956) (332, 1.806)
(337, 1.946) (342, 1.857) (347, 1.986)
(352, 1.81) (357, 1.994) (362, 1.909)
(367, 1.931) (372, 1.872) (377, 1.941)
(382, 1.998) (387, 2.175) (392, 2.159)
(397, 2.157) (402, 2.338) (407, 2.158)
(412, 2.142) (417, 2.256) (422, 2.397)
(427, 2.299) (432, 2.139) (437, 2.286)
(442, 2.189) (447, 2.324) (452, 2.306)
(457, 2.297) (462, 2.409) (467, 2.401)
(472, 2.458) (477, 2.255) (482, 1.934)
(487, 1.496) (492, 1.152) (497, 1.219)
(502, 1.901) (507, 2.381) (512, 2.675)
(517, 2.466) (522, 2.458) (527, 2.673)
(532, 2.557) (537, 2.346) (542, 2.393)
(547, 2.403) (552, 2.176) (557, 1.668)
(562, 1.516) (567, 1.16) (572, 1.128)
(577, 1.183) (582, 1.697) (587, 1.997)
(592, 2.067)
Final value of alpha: 1.05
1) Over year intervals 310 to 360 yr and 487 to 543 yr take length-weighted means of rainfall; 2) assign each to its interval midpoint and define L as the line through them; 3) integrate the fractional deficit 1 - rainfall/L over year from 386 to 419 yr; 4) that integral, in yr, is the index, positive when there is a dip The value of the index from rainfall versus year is -2.9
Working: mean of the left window 1.93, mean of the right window 2.17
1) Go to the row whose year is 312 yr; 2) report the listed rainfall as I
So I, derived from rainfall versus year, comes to 2.162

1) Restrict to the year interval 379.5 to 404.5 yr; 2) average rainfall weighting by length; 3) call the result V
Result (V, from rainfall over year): 2.17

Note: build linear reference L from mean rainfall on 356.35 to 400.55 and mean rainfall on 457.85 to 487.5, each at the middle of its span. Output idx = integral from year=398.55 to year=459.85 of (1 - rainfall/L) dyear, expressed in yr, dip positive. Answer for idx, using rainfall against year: -3.9 yr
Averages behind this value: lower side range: 2.02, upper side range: 2.21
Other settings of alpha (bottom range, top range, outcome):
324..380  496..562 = 1.18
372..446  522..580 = 0.89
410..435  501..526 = 1.08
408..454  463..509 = 0.85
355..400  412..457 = 1.12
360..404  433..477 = 1.13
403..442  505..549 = 1.11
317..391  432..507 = 1.06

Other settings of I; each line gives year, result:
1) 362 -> 1.909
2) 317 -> 1.976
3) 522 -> 2.458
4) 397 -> 2.157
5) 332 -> 1.806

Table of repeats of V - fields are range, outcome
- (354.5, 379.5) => 1.93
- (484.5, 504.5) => 1.44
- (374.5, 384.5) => 1.97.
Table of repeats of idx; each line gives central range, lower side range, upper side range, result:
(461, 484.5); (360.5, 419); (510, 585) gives -2.6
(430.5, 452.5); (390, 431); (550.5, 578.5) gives -1.8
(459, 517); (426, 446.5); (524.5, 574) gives 2.3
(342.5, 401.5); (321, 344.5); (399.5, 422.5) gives 2.0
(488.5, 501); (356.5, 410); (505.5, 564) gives 5.3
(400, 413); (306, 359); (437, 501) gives -1.5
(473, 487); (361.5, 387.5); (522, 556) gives 1.3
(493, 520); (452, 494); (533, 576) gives -1.4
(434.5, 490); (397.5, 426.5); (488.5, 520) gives -2.9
